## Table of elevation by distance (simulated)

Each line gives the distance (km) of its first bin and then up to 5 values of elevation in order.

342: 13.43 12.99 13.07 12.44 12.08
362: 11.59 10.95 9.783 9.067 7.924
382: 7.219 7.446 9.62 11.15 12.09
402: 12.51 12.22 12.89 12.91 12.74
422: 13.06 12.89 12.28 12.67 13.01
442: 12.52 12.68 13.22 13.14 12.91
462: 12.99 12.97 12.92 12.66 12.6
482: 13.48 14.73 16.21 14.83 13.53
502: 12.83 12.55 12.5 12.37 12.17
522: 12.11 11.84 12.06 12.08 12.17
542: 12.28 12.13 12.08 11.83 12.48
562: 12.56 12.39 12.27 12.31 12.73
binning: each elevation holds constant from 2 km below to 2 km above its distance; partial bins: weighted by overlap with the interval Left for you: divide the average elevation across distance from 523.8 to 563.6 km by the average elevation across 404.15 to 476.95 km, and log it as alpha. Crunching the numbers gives 0.95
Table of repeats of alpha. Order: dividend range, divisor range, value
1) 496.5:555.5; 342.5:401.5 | 1.15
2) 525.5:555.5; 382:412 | 1.11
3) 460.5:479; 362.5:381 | 1.35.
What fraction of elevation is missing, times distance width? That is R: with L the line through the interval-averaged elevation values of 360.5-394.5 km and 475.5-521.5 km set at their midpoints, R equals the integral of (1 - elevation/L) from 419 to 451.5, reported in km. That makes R -4.4 km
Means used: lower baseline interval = 9.31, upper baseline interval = 13.4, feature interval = 12.8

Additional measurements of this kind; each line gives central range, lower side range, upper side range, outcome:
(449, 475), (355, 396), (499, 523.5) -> -3.4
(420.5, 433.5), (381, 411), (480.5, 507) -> -1.1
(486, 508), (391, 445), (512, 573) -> -3.1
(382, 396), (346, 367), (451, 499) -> 3.9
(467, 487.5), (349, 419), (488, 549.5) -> -1.7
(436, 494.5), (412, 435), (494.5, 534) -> -3.3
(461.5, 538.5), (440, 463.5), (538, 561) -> -2.7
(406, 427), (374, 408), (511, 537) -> -5.0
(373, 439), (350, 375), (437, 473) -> 4.3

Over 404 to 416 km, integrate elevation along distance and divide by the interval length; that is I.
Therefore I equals 12.7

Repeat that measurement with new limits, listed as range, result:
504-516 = 12.5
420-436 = 12.7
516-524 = 12.1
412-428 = 12.9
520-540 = 12.1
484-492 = 15.5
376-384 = 7.57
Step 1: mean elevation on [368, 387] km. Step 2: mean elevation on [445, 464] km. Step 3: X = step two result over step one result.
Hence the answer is 1.56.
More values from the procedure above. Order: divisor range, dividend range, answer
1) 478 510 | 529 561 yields 0.88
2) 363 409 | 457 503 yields 1.35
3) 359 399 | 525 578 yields 1.26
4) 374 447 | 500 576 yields 1.07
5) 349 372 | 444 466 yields 1.12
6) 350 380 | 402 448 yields 1.19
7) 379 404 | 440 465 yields 1.30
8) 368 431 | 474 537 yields 1.19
